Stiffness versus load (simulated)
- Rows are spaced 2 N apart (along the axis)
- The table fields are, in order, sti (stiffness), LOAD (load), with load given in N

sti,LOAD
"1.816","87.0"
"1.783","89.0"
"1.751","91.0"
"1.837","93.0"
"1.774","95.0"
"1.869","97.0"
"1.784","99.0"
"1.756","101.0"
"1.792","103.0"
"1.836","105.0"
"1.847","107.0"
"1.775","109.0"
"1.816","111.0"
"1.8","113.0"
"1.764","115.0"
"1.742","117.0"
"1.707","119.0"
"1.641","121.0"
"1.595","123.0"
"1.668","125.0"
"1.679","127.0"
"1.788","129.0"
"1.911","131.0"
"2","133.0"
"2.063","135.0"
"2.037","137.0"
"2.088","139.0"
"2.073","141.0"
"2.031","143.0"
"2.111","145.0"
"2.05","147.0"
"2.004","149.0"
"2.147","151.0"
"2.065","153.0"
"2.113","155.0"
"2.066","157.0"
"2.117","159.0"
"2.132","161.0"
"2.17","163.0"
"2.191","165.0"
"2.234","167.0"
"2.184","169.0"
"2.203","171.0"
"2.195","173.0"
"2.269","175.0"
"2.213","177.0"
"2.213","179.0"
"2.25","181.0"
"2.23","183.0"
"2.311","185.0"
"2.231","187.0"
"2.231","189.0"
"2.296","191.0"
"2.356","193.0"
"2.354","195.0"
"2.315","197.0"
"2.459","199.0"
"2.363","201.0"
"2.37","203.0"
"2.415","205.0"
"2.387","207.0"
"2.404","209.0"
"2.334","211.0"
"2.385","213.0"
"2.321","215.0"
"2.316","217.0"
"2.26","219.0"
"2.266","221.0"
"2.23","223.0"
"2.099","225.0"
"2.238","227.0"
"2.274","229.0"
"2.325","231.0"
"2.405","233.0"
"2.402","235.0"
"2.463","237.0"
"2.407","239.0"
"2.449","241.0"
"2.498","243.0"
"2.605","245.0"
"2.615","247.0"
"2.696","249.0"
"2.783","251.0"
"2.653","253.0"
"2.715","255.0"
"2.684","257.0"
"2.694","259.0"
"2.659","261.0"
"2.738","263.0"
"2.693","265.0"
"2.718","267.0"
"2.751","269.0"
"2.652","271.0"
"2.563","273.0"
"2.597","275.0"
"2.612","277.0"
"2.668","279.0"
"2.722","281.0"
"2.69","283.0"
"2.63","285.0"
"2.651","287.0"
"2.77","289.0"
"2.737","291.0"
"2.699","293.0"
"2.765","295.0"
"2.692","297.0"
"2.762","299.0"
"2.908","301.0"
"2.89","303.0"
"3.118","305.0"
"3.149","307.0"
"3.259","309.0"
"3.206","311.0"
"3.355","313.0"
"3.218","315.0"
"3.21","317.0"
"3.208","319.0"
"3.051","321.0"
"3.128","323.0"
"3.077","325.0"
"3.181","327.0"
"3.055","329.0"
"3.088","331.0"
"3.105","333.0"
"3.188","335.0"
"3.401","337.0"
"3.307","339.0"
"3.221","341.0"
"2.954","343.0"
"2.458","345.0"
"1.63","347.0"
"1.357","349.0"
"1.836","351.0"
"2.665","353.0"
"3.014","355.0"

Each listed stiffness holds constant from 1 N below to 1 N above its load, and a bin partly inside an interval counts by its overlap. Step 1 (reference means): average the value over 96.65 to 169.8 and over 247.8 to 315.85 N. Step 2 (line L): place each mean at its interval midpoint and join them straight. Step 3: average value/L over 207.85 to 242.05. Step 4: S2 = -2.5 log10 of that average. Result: 0.06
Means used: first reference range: 1.94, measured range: 2.33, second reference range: 2.8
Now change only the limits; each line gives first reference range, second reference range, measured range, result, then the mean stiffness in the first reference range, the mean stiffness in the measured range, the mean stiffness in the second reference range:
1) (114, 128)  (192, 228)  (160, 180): -0.08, 1.69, 2.2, 2.33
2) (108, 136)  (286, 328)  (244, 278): 0.01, 1.78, 2.67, 3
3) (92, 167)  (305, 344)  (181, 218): 0.02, 1.92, 2.34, 3.18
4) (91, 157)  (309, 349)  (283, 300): 0.04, 1.88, 2.71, 3.02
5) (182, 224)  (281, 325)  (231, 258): 0.01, 2.33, 2.56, 2.95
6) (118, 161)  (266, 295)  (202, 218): -0.02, 1.95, 2.37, 2.68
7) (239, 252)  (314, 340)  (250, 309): 0.03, 2.59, 2.75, 3.17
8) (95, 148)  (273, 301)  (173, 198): -0.04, 1.85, 2.27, 2.7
